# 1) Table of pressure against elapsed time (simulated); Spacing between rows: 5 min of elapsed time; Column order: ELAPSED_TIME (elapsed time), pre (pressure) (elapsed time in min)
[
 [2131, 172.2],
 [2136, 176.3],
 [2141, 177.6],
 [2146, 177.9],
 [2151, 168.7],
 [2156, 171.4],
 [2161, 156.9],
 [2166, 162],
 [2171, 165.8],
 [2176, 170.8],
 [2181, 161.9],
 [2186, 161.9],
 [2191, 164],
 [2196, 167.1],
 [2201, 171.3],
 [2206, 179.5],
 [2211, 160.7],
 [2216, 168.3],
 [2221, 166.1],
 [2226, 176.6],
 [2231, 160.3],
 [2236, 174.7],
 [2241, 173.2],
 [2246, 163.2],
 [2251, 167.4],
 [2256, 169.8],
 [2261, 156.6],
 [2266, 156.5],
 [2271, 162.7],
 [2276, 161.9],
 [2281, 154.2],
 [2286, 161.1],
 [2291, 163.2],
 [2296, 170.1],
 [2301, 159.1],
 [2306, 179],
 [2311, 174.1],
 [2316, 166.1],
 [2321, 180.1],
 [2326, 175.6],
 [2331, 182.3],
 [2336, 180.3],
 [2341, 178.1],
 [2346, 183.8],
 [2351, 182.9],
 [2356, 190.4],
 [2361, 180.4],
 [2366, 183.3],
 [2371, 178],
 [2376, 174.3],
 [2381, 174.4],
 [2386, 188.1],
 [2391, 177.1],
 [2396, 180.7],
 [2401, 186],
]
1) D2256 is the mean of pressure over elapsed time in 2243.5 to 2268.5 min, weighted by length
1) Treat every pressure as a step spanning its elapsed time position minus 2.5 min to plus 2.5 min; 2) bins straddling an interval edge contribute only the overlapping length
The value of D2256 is 163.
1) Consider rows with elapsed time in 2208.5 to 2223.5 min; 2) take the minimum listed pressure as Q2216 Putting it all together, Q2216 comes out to 160.7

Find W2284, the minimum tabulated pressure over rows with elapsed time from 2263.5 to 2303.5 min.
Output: 154.2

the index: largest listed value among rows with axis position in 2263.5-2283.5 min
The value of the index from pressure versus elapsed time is 162.7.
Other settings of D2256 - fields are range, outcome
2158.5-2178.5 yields 164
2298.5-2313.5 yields 171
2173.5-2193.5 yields 165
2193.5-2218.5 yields 169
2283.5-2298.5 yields 165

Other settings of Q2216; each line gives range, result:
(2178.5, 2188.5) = 161.9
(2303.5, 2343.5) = 166.1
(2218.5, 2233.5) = 160.3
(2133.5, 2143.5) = 176.3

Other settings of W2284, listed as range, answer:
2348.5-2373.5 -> 178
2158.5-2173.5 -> 156.9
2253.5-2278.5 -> 156.5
